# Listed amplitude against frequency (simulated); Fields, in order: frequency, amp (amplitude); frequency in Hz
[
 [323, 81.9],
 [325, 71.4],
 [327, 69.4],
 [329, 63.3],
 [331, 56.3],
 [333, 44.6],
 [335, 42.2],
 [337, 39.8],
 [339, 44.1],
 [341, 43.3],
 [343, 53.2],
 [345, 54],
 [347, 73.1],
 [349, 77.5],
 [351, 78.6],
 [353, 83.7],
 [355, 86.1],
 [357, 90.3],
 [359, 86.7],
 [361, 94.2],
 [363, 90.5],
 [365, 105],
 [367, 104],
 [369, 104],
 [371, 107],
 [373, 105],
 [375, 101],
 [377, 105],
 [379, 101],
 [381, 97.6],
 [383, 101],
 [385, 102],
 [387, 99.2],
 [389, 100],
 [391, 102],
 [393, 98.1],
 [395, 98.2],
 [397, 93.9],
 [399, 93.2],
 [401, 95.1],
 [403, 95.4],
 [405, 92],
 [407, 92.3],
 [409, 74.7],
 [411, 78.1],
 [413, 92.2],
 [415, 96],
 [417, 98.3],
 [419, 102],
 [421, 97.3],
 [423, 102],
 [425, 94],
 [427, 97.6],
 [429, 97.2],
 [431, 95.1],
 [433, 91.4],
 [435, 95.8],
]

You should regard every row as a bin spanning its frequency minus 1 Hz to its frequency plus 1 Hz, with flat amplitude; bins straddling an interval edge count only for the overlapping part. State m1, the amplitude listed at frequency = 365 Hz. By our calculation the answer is 105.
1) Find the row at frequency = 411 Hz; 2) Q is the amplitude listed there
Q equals 78.1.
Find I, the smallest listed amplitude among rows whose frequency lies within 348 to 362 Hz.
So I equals 77.5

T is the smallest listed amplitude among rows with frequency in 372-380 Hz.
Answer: 101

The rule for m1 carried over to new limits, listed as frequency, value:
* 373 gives 105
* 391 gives 102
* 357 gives 90.3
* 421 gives 97.3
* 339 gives 44.1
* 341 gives 43.3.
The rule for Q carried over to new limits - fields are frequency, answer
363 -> 90.5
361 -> 94.2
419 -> 102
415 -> 96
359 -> 86.7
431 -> 95.1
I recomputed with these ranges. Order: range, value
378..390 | 97.6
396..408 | 92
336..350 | 39.8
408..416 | 74.7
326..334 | 44.6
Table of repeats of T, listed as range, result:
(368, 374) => 104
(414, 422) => 96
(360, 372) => 90.5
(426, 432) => 95.1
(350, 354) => 78.6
